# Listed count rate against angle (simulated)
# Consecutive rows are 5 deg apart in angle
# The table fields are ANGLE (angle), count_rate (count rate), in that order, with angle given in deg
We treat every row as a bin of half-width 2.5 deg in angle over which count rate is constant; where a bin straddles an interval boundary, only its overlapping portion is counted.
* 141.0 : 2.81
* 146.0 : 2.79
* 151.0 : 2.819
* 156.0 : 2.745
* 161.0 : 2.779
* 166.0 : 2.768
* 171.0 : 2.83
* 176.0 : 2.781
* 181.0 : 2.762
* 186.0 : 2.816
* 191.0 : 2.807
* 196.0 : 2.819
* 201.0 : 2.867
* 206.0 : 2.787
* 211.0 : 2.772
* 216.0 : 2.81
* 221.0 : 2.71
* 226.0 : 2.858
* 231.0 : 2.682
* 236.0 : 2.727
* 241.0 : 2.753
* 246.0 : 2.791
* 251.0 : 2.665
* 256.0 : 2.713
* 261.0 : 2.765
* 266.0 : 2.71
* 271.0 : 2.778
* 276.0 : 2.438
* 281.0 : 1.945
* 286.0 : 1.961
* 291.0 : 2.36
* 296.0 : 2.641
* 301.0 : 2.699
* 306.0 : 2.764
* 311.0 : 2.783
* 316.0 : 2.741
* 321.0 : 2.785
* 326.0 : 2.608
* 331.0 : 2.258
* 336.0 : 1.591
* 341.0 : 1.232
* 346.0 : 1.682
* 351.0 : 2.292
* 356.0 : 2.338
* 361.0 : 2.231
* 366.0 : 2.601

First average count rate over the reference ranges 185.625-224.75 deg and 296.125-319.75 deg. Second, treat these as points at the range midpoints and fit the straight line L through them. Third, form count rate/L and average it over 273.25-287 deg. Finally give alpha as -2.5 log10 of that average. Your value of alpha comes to 0.27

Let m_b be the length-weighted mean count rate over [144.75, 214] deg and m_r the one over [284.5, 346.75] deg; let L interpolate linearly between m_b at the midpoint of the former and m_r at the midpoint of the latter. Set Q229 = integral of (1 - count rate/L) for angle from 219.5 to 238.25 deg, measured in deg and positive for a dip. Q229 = -0.8 deg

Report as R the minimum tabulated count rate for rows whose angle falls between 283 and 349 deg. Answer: 1.232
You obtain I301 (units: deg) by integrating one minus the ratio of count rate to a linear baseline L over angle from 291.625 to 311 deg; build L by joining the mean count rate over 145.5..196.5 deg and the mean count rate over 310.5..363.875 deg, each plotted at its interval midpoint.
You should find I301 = -2.84 deg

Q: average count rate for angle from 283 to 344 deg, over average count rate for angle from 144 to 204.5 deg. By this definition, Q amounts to 0.84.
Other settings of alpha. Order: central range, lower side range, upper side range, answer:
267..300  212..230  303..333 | 0.14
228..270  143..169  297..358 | -0.08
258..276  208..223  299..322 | 0.02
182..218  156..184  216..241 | -0.02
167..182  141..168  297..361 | -0.02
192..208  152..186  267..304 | -0.05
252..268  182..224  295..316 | 0.01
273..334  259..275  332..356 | -0.11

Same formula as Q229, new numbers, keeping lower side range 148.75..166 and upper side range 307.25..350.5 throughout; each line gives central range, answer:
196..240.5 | -3.35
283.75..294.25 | 0.70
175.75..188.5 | -0.41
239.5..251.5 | -1.20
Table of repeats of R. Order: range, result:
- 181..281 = 1.945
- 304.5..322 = 2.741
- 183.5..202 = 2.807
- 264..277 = 2.438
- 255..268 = 2.71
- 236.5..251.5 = 2.665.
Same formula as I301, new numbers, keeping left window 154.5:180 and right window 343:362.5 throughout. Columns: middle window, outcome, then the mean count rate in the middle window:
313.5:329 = -3.3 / 2.7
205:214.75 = -0.6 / 2.78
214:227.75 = -1.1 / 2.79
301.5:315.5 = -3.0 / 2.76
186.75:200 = -0.7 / 2.82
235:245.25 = -1.0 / 2.75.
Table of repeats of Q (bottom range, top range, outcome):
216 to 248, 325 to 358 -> 0.71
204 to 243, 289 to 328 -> 0.97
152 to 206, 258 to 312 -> 0.90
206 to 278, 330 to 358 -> 0.69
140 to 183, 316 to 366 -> 0.78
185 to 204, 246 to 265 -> 0.96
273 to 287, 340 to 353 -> 0.82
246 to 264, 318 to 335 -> 0.91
